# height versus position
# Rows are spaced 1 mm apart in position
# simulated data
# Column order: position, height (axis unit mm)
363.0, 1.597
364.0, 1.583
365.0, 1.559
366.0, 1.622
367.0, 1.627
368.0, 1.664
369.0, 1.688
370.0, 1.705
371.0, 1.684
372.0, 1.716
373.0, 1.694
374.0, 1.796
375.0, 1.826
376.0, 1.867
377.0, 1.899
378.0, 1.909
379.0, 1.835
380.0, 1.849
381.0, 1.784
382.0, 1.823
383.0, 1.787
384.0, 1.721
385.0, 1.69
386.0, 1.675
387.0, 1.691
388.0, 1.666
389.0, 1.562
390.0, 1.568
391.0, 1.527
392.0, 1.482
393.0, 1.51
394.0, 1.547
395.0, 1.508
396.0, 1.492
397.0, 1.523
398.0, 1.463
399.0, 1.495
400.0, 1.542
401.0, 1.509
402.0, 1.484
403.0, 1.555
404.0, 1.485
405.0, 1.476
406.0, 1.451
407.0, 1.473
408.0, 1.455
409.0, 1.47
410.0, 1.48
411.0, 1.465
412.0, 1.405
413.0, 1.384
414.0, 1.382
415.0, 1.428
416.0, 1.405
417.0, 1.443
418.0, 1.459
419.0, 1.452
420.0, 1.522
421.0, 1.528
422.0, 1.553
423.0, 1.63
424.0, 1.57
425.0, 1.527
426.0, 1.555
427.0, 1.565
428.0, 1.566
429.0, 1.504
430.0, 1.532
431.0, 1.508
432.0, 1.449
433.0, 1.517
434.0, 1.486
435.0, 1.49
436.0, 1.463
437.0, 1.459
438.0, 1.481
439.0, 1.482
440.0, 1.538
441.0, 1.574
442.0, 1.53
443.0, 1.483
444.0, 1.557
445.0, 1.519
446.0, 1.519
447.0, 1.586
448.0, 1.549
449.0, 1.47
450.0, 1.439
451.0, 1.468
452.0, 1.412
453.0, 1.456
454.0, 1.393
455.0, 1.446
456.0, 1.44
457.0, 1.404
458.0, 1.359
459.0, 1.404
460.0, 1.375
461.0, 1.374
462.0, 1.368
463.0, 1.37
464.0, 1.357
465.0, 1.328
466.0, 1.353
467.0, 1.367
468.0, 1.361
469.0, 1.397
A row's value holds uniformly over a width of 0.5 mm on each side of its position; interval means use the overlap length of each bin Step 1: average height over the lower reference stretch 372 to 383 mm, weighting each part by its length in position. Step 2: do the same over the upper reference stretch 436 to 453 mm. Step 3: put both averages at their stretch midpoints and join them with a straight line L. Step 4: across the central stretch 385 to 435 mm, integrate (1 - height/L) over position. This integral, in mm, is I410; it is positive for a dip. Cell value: 4.62 mm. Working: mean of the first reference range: 1.82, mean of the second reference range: 1.5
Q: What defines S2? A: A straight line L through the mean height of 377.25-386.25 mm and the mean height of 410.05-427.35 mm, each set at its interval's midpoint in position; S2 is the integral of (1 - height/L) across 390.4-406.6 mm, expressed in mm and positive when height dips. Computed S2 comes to 1.5 mm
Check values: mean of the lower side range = 1.79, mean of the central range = 1.5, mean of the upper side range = 1.49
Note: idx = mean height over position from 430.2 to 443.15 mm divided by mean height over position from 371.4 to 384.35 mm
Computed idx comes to 0.83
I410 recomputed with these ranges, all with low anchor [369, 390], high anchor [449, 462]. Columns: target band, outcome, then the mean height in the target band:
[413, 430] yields 0.7 mm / 1.5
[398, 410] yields 1.1 mm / 1.49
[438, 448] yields -0.4 mm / 1.53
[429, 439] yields 0.1 mm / 1.49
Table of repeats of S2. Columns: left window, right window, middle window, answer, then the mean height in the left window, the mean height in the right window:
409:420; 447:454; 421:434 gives -0.80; 1.44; 1.47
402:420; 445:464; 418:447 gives -1.51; 1.45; 1.44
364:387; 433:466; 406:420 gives 1.35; 1.74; 1.45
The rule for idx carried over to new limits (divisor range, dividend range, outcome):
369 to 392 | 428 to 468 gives 0.84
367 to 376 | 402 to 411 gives 0.86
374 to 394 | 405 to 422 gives 0.85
